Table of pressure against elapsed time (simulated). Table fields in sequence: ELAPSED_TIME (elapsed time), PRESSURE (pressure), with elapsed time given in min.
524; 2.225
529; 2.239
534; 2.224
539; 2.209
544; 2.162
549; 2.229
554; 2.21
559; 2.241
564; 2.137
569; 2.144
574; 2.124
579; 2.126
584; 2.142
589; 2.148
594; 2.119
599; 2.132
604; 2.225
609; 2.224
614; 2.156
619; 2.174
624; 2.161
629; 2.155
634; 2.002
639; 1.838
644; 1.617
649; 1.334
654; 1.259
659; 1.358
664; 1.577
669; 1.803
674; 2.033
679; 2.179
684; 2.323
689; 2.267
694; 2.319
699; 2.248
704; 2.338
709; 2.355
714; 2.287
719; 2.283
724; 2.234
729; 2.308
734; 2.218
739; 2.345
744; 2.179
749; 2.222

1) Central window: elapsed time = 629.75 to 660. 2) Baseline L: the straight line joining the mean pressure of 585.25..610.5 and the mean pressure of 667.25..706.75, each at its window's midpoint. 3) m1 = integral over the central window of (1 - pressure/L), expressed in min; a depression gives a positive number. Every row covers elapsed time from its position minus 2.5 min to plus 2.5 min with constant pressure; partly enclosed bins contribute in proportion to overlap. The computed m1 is 7.9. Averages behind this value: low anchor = 2.17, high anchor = 2.2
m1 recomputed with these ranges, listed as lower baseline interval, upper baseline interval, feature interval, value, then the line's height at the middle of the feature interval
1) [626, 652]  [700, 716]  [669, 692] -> -0.55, 2.11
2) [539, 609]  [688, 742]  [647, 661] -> 5.77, 2.24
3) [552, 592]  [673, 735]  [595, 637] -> 0.87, 2.19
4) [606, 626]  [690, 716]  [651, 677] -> 7.39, 2.25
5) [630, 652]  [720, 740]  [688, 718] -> -2.86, 2.1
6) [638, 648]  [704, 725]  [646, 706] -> 1.72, 1.95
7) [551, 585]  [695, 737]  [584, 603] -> 0.37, 2.18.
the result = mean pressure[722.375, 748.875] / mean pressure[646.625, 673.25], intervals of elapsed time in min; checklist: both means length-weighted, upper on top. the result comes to 1.5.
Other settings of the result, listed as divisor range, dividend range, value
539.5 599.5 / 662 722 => 1.01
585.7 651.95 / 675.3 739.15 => 1.13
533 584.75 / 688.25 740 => 1.05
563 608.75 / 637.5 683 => 0.78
